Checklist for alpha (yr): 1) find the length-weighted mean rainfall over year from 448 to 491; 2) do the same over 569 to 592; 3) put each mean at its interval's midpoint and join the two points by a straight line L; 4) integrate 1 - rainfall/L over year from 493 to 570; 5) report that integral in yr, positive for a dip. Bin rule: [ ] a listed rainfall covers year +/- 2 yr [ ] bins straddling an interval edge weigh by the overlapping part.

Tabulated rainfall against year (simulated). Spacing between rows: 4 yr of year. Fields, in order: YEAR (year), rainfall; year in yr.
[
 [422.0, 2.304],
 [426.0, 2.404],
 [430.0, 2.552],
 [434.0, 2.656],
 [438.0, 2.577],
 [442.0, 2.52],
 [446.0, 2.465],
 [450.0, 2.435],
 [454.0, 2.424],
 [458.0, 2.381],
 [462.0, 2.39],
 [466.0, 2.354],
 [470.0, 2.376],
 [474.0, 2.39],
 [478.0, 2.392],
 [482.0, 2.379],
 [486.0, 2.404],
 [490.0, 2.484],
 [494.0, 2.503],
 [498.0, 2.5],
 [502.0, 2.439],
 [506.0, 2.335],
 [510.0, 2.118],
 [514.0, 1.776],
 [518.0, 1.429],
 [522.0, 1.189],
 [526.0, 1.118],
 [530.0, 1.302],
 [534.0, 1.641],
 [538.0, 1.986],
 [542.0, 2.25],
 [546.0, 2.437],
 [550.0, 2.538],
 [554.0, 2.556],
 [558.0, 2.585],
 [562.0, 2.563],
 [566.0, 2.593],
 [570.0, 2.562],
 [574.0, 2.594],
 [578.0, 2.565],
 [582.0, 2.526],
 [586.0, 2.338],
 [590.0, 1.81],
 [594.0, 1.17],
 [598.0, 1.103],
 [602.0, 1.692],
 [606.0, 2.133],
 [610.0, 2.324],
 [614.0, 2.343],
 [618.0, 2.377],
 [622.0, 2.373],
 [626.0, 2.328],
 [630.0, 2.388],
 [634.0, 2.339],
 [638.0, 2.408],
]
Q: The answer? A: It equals 9.34 yr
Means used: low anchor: 2.4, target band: 2.1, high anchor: 2.39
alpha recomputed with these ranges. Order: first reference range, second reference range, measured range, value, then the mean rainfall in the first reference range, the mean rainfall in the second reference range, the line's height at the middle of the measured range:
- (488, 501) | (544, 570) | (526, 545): 5.80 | 2.49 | 2.55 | 2.53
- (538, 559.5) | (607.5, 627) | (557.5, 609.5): 4.85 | 2.43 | 2.34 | 2.38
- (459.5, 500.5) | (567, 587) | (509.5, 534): 9.96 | 2.42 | 2.53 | 2.47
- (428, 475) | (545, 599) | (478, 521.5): 3.47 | 2.46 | 2.3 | 2.4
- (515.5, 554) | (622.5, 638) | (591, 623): 4.51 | 1.81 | 2.36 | 2.23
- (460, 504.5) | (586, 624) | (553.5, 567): -2.91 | 2.42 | 1.95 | 2.12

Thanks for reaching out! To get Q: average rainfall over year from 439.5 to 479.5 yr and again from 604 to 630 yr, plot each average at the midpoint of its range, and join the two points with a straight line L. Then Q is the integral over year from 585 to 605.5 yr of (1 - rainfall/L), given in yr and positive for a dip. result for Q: 6.22 yr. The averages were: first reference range 2.42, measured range 1.63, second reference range 2.32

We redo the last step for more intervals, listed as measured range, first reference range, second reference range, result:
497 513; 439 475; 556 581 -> 1.2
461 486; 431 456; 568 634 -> 0.7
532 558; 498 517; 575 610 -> -2.4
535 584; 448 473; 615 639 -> -1.8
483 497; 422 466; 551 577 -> 0.3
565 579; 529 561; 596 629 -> -2.7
